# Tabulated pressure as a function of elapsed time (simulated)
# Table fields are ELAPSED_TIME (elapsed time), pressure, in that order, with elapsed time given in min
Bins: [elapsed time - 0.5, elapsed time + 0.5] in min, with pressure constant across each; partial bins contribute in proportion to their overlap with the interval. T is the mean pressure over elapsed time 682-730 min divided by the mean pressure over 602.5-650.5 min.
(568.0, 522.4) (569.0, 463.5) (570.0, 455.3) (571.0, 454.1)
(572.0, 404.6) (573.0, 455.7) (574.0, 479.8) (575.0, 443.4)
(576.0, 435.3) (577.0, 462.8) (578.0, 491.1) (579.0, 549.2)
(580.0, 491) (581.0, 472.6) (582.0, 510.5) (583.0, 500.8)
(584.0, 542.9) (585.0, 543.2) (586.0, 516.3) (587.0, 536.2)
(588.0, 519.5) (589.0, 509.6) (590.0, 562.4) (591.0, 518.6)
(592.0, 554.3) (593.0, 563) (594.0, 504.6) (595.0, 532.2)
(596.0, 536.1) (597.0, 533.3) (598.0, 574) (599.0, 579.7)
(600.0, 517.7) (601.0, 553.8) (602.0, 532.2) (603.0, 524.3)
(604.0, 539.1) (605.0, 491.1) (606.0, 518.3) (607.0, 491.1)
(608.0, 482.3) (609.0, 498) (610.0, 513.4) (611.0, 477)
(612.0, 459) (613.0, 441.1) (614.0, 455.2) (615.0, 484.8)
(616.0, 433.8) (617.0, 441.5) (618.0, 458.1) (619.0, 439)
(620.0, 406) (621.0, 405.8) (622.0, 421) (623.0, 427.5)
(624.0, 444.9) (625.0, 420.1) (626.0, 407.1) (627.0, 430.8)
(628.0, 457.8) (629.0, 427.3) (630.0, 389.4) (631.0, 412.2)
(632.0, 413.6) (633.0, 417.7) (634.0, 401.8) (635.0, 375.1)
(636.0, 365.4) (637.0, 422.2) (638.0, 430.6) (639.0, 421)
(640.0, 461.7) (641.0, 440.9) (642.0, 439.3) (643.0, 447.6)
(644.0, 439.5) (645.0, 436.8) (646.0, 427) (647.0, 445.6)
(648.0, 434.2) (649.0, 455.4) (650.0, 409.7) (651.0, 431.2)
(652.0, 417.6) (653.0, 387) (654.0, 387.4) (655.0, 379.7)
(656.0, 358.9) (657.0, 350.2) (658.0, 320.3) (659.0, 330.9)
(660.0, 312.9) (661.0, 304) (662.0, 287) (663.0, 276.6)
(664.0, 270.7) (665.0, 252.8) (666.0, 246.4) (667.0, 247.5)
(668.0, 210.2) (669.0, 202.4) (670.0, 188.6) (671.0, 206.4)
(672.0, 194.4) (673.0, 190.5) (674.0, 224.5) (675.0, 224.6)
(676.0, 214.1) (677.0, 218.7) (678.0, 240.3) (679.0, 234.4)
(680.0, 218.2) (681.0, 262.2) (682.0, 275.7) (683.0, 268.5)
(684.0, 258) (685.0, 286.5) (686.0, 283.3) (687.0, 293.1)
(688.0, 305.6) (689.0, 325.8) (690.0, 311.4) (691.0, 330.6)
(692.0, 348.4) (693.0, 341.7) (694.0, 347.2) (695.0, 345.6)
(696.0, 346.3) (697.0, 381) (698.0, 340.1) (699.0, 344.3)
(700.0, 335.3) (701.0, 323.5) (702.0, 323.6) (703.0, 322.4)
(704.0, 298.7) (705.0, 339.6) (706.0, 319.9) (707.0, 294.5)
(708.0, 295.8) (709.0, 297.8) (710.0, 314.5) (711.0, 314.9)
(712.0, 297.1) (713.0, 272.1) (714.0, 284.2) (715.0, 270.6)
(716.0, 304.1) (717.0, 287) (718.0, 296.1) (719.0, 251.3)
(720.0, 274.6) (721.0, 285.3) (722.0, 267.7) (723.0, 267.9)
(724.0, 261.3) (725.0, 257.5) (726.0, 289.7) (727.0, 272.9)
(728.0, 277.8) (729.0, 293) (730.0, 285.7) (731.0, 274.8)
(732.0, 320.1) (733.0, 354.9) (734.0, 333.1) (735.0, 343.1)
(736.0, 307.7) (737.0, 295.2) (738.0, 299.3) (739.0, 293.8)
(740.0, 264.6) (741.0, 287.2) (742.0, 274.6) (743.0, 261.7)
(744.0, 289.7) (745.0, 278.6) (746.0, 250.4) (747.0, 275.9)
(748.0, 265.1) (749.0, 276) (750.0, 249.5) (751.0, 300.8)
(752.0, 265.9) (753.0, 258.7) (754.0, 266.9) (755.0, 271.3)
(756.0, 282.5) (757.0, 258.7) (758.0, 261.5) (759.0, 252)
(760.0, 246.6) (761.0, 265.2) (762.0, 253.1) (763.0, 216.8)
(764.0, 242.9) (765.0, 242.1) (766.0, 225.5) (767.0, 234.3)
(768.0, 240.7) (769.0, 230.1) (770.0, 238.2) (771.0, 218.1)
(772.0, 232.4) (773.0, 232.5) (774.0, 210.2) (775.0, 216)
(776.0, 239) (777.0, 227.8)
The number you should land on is 0.68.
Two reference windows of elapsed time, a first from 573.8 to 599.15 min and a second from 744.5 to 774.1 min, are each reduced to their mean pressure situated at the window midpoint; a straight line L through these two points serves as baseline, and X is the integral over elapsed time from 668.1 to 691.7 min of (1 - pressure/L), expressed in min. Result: 7.7 min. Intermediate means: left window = 517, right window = 252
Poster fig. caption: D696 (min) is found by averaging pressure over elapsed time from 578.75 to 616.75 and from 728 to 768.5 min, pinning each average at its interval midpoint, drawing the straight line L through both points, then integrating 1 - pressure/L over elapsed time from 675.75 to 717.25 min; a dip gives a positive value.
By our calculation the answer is 6.3 min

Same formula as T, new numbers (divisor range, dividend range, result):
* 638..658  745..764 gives 0.63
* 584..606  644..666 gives 0.68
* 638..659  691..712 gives 0.79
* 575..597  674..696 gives 0.55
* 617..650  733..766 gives 0.64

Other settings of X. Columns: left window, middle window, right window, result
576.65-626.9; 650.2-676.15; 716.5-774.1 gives 7.35 min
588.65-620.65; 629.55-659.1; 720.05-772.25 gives 1.94 min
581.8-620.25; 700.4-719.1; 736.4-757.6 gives 1.83 min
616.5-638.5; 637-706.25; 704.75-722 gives 6.05 min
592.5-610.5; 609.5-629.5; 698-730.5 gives 1.94 min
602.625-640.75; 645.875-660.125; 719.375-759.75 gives 0.38 min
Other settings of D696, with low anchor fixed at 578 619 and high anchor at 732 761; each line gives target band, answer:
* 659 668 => 2.98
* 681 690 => 2.12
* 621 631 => 0.95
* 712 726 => 2.04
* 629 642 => 1.11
